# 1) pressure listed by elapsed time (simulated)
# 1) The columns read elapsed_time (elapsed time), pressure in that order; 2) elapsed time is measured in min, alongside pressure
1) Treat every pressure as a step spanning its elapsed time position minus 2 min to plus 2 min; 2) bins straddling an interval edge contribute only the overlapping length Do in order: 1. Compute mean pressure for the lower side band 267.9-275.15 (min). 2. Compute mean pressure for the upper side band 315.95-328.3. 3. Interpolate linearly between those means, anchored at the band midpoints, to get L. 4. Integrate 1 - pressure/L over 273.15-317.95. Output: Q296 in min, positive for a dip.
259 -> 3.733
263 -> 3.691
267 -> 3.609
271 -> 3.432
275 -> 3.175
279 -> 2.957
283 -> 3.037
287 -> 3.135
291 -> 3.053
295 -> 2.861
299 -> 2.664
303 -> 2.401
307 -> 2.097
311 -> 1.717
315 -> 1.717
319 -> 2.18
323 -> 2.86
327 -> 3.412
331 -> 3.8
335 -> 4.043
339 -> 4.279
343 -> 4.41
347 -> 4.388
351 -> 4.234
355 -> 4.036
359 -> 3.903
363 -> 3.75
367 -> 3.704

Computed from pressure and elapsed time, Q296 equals 6.82 min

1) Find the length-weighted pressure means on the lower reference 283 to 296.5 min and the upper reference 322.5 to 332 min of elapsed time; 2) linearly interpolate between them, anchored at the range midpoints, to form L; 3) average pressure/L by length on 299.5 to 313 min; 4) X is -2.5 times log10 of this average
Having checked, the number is 0.43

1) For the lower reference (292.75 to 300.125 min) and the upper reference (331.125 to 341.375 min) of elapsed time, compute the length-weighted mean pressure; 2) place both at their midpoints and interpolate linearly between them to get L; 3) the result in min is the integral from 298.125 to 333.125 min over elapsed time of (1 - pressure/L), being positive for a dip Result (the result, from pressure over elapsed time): 9.16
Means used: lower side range 2.78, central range 2.54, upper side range 4.1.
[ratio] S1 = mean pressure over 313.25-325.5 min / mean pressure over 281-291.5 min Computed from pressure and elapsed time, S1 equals 0.8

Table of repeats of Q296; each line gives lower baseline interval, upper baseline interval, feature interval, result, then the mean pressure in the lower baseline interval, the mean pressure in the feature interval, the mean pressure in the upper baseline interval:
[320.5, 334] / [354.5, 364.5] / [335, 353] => -3.30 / 3.36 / 4.3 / 3.88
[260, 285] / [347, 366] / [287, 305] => 3.73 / 3.33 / 2.79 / 4.01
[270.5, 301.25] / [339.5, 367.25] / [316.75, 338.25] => 2.33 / 3.01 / 3.3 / 4.1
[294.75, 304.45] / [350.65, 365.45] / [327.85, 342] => -2.45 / 2.62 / 4.02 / 3.94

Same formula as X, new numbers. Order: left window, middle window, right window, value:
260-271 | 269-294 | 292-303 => 0.01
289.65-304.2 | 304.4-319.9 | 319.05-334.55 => 0.49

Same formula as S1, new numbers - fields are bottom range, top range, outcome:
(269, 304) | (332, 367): 1.37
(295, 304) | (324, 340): 1.45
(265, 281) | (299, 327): 0.69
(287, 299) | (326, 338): 1.30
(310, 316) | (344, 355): 2.49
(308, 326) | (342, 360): 1.92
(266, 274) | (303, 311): 0.60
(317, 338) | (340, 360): 1.27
